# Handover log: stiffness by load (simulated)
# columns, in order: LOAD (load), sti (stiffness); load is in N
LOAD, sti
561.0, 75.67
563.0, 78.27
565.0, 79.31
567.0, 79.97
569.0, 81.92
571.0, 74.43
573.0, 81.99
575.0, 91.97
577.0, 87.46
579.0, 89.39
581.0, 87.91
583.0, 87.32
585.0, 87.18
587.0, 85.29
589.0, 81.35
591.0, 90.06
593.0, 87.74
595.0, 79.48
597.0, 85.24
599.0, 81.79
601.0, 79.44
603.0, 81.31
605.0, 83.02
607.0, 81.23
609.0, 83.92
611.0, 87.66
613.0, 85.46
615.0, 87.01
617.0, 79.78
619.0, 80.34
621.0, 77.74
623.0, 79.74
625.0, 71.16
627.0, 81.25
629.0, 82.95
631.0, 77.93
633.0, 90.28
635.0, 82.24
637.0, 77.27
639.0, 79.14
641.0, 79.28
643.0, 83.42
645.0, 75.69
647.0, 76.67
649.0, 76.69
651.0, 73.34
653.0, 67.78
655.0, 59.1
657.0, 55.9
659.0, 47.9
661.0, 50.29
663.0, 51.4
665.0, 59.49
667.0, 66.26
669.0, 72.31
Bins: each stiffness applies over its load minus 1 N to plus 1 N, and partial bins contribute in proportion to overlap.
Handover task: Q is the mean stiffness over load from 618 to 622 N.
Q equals 79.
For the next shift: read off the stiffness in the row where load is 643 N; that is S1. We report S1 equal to 83.42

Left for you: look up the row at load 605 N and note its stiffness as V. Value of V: 83.02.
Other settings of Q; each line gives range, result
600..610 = 81.8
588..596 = 84.7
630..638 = 81.9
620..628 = 77.5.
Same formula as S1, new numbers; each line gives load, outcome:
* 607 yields 81.23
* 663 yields 51.4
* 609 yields 83.92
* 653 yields 67.78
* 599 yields 81.79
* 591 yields 90.06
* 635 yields 82.24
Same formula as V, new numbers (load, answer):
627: 81.25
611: 87.66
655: 59.1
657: 55.9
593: 87.74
